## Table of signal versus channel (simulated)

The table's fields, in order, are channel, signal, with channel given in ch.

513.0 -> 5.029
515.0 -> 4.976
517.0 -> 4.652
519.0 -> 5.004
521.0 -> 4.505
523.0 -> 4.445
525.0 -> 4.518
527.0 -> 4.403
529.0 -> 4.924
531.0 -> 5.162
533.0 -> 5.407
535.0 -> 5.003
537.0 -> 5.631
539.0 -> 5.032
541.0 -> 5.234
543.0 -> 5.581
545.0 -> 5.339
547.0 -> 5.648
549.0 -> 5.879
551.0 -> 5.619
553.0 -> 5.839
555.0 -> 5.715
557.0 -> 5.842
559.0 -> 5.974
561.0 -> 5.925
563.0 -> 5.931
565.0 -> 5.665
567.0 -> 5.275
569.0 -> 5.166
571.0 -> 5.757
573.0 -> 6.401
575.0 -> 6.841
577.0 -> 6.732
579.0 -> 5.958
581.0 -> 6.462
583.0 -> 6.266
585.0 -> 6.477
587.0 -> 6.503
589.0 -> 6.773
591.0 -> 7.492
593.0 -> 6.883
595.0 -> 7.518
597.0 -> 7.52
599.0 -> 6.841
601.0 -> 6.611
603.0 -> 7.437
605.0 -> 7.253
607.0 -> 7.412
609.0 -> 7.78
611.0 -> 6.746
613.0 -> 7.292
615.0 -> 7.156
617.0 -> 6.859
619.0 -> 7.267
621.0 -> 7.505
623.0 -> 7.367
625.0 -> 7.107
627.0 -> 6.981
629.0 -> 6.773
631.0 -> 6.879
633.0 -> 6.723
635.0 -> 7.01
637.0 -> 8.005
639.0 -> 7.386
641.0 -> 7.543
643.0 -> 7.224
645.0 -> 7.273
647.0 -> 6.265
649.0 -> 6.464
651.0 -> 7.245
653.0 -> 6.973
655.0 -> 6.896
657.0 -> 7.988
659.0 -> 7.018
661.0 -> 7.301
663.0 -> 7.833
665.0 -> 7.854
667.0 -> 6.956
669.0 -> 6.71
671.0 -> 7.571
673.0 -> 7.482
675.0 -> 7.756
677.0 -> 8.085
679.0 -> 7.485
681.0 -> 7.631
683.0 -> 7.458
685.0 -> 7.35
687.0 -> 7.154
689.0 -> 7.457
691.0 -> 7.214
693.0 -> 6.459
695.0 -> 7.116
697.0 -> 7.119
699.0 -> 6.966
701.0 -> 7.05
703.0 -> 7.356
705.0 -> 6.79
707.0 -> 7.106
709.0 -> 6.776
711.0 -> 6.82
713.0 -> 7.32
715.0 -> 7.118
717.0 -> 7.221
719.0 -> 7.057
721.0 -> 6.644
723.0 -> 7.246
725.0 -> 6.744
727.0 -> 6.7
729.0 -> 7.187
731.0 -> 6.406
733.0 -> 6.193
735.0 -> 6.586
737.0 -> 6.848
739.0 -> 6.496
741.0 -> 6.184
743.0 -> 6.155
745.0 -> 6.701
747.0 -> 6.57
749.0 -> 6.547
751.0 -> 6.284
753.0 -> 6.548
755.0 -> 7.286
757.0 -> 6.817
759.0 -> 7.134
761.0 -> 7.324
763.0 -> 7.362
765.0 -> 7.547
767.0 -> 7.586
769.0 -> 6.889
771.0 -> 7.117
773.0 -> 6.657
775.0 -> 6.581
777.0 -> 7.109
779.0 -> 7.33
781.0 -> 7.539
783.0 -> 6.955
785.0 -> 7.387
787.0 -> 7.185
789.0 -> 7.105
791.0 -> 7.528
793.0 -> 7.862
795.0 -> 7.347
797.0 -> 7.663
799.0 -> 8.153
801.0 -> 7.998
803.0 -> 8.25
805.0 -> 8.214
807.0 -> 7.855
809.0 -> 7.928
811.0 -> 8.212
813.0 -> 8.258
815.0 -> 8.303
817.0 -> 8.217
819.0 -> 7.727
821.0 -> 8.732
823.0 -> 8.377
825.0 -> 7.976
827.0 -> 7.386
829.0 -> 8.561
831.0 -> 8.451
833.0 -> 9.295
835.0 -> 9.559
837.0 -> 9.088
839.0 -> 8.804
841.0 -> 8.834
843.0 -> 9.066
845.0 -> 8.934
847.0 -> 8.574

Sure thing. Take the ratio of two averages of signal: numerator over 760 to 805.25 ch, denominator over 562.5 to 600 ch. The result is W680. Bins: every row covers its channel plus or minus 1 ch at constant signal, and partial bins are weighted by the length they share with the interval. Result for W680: 1.1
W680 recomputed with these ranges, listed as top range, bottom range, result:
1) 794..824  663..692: 1.08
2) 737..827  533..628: 1.15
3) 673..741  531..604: 1.16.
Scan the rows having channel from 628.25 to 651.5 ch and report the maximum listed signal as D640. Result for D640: 8.005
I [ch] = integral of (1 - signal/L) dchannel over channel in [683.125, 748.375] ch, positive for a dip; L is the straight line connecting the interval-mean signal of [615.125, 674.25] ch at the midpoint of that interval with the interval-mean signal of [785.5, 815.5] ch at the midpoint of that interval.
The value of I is 5.2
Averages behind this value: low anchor 7.19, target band 6.88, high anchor 7.84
